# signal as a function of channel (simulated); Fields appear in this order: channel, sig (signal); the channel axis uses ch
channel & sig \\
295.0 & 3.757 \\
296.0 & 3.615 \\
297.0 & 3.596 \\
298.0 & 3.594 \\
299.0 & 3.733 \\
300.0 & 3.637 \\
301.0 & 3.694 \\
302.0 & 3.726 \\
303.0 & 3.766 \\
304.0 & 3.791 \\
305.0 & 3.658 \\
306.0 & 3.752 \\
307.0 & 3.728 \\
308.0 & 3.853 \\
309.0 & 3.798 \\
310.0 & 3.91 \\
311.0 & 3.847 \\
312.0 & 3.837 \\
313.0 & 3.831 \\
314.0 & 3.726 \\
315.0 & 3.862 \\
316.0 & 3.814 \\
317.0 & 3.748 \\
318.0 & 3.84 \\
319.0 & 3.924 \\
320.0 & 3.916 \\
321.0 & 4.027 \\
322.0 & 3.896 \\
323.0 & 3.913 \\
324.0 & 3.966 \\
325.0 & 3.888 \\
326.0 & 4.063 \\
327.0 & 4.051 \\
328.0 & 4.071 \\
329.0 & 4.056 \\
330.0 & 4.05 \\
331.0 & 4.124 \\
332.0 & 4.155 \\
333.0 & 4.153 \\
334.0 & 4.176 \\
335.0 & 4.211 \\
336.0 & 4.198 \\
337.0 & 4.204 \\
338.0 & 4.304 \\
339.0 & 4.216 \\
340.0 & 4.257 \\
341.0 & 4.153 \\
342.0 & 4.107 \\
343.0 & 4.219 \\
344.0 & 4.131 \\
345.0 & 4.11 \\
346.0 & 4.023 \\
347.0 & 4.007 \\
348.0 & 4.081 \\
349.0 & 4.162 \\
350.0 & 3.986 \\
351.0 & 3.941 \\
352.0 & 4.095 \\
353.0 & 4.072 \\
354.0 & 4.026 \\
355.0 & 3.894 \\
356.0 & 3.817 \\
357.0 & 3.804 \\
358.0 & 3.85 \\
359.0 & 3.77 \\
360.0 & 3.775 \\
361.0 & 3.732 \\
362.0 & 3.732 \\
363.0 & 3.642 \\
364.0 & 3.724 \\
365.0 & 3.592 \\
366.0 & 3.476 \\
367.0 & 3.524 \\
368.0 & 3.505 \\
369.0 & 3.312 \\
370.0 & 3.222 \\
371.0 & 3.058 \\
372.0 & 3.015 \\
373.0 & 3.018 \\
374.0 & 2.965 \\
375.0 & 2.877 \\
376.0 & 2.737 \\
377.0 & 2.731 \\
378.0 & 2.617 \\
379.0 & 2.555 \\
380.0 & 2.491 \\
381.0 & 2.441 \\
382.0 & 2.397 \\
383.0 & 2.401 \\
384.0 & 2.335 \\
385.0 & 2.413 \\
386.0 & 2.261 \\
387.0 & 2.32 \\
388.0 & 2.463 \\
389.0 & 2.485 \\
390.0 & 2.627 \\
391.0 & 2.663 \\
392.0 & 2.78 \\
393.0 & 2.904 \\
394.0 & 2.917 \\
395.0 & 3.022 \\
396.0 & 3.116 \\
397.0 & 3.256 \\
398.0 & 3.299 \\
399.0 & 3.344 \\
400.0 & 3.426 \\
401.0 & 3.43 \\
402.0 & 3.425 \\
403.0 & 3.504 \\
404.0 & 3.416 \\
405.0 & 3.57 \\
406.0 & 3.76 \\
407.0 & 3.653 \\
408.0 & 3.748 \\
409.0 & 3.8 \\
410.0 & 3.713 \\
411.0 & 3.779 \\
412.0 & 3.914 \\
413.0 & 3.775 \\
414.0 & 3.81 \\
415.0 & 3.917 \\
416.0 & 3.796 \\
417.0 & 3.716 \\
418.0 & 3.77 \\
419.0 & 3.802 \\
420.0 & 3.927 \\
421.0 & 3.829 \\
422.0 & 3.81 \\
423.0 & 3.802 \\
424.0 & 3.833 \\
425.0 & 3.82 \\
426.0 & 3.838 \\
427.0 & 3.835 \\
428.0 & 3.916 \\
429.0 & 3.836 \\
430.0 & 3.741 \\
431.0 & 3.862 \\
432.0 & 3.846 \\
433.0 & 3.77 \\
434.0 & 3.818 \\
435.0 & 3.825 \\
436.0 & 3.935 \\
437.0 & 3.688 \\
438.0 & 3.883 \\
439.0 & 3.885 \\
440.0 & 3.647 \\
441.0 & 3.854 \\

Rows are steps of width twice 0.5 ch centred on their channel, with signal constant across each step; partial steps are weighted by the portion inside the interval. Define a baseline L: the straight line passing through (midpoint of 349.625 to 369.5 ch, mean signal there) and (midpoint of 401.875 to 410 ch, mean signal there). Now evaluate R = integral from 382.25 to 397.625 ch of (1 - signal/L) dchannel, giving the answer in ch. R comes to 4.21 ch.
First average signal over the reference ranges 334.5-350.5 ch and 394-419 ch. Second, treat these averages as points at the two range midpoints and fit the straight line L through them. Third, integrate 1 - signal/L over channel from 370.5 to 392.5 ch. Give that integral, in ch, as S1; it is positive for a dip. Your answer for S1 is 6.8 ch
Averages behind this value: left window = 4.15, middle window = 2.62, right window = 3.57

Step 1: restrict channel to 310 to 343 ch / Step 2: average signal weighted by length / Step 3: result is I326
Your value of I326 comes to 4.02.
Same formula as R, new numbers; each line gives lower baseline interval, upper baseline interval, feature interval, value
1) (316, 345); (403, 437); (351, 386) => 6.2 ch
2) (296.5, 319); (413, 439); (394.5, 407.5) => 1.4 ch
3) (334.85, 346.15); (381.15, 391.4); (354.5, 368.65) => -1.4 ch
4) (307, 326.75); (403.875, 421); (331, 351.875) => -1.6 ch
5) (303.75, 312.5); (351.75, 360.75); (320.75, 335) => -0.8 ch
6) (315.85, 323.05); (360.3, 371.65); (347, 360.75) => -1.3 ch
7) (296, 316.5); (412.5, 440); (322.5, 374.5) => -1.4 ch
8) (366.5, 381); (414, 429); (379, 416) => 3.1 ch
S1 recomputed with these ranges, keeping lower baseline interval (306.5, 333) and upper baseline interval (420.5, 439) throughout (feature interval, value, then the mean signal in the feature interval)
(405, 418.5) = 0.25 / 3.77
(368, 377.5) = 2.10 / 3.02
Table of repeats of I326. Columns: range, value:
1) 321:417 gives 3.53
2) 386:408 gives 3.11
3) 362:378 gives 3.22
